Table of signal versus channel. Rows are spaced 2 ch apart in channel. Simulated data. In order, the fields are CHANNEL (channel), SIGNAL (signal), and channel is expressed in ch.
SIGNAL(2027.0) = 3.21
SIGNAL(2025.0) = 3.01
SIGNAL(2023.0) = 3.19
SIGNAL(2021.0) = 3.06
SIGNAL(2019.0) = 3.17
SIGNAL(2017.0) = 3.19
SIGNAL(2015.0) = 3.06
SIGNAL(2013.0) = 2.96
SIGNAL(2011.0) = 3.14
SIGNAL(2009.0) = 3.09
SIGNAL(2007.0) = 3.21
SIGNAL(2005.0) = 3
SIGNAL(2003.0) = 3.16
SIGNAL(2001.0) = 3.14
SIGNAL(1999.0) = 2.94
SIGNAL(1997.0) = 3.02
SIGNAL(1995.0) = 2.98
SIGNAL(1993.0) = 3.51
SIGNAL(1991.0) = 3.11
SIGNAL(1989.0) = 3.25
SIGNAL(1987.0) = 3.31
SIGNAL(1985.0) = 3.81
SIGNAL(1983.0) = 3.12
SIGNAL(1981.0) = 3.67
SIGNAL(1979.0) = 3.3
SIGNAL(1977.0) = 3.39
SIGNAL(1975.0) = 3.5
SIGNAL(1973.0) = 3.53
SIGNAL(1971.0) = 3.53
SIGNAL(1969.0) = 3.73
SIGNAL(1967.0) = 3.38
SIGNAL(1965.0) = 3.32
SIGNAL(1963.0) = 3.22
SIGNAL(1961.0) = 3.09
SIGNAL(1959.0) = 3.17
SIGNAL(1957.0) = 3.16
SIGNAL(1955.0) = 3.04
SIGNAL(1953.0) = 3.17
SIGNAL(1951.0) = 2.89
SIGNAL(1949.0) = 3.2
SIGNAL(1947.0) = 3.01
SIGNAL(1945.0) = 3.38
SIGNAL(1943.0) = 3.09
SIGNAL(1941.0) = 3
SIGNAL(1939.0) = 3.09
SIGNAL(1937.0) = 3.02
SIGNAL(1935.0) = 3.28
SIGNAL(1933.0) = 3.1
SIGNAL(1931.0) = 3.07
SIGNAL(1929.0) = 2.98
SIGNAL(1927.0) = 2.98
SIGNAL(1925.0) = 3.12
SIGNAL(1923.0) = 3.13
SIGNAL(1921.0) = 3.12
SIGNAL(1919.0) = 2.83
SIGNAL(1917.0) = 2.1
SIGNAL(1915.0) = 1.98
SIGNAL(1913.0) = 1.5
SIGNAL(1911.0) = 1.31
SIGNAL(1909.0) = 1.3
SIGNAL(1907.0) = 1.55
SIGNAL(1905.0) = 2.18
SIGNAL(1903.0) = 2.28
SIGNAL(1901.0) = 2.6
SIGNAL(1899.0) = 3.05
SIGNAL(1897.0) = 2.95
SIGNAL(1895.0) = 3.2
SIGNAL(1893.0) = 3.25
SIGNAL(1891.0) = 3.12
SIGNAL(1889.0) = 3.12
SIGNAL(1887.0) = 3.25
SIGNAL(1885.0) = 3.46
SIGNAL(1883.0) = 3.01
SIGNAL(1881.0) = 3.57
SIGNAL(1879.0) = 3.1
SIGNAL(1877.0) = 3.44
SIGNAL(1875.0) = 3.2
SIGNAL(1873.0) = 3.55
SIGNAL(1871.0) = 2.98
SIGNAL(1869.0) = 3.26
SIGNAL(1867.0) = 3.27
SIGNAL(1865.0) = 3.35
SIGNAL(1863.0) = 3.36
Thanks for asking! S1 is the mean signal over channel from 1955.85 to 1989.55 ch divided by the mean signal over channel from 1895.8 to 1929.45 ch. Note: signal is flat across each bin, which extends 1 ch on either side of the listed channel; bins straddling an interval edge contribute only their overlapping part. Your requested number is 1.41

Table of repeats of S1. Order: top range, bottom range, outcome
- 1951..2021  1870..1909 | 1.10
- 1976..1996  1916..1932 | 1.15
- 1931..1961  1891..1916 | 1.35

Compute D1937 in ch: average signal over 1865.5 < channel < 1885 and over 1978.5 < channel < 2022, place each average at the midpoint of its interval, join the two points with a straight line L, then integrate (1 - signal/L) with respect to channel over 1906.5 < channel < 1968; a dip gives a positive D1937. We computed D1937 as 7.5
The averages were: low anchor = 3.28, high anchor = 3.19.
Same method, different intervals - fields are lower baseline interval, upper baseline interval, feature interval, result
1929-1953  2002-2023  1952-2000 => -3.1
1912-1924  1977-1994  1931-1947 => -2.3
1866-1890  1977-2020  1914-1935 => 2.5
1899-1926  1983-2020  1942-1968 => -4.5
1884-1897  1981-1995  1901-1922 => 7.8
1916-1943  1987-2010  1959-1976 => -1.8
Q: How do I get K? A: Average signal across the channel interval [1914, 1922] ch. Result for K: 2.51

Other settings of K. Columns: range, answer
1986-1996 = 3.23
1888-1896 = 3.17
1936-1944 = 3.05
